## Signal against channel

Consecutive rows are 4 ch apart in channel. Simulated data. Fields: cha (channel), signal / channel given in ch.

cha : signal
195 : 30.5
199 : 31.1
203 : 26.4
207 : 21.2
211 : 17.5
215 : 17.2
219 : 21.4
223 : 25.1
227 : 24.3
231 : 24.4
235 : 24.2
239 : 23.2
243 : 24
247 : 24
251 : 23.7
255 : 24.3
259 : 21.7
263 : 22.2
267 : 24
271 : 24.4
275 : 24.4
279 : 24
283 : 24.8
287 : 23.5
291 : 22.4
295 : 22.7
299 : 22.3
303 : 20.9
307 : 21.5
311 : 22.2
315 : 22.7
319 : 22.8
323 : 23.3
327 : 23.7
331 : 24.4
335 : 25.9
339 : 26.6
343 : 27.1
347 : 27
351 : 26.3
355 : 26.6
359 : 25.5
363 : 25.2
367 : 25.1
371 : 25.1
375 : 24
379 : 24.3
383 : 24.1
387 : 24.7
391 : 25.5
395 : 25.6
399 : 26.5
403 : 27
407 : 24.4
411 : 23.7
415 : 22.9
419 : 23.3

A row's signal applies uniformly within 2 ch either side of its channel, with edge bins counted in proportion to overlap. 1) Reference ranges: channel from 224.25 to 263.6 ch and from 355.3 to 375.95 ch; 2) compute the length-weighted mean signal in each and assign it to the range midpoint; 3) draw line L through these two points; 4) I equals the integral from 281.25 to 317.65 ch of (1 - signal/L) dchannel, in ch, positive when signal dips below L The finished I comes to 2.70 ch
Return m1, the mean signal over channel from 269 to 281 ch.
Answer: 24.3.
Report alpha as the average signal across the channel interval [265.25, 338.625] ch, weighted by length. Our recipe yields 23.4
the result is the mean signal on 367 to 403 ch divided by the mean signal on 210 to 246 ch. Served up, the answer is 1.11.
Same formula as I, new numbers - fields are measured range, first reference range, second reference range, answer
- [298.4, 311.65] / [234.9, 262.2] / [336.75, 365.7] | 1.8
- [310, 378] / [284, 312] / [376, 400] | -3.6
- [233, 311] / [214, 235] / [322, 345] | 2.1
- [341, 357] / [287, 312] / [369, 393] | -2.1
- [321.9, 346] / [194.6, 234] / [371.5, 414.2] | -0.8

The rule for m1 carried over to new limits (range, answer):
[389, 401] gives 25.9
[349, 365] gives 25.9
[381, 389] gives 24.4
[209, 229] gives 21.1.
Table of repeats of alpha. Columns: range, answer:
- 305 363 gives 24.7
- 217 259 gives 23.8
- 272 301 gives 23.5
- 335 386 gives 25.6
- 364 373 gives 25.1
